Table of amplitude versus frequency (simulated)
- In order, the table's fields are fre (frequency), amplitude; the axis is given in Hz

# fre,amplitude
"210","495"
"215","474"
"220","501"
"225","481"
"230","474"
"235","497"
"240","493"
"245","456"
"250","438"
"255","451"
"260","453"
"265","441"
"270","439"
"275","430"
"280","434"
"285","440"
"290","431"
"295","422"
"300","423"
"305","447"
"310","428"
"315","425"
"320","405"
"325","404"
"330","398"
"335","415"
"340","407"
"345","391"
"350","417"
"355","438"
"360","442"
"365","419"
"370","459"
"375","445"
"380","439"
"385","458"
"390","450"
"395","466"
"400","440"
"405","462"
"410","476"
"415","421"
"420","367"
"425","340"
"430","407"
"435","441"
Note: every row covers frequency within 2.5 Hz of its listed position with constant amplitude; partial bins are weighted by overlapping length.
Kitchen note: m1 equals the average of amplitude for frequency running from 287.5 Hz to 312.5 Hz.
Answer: 430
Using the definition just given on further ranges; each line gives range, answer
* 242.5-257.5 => 448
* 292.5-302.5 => 422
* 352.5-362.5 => 440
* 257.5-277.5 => 441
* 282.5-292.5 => 436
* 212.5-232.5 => 482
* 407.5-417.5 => 448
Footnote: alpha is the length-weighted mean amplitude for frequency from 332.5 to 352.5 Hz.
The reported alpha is 408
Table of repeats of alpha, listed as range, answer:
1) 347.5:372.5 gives 435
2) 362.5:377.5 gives 441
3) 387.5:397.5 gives 458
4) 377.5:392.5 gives 449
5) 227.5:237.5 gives 486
